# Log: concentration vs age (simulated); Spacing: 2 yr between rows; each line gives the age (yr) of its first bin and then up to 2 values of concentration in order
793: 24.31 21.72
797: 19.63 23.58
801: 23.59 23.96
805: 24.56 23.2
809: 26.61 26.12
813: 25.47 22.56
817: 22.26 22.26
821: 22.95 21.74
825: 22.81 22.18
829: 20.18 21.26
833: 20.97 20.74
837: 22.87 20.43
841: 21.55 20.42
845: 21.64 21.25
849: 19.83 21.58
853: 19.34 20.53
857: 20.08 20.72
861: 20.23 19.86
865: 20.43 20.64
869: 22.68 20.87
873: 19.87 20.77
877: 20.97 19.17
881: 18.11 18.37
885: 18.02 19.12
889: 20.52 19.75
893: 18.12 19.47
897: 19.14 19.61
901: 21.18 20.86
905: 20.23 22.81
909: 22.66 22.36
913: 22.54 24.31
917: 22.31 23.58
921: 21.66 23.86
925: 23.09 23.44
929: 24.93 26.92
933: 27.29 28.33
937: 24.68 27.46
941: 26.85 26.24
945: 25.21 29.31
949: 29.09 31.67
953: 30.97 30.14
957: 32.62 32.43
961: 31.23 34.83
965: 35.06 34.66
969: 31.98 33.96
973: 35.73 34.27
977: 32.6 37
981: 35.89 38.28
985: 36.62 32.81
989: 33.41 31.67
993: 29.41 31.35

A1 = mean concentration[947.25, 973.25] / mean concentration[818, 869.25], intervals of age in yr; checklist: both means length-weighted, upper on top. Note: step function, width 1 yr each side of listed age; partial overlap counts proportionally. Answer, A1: 1.54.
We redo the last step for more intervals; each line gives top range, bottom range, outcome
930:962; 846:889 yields 1.43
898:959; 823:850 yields 1.19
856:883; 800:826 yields 0.86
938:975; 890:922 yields 1.46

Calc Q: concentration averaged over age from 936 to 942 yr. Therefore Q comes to 26.3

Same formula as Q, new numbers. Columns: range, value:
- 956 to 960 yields 32.5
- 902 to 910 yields 21.6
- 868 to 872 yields 21.8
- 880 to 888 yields 18.4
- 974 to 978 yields 33.4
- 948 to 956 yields 30.5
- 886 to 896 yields 19.4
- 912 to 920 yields 23.2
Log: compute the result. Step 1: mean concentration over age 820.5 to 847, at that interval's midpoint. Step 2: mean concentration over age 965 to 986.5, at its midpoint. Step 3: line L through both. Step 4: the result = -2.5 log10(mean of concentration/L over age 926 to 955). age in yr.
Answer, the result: 0.16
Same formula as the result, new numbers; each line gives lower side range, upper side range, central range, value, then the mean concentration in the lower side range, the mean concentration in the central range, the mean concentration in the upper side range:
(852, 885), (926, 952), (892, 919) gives 0.12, 20.1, 21.3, 27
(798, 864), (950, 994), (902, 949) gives 0.21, 22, 24.5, 33.5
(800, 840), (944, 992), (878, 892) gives 0.39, 22.8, 19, 33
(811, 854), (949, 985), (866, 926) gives 0.29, 21.7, 20.9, 33.7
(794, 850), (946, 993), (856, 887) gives 0.28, 22.4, 20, 33.2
